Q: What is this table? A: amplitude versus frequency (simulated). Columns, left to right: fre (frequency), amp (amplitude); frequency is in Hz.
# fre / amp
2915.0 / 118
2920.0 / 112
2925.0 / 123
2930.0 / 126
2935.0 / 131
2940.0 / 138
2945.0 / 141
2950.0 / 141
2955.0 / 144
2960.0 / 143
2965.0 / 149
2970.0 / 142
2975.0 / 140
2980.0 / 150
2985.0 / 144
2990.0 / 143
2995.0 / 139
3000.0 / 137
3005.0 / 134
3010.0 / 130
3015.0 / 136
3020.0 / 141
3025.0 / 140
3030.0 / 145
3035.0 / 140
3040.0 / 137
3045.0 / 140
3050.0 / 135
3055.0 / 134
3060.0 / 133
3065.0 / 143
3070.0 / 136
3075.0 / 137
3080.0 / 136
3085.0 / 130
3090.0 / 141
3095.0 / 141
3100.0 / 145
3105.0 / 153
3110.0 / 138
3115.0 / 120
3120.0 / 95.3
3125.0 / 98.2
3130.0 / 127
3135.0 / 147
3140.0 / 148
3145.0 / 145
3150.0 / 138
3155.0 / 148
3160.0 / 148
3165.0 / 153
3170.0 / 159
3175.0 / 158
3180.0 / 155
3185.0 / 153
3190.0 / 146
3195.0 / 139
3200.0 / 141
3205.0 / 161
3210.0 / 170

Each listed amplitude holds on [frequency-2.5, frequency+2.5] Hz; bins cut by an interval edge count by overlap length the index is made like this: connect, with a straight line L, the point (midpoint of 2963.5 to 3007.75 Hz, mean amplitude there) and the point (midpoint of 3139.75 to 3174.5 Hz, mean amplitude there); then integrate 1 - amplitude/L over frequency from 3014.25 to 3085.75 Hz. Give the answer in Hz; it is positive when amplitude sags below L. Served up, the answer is 3.3 Hz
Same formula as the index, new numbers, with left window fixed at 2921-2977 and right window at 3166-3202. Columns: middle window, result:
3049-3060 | 0.7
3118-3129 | 3.4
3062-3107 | 1.5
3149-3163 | 0.3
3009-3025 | 0.5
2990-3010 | 0.5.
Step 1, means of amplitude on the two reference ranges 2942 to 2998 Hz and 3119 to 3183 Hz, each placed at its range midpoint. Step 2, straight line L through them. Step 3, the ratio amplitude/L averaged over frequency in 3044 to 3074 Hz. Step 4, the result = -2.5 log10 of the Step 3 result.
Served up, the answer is 0.04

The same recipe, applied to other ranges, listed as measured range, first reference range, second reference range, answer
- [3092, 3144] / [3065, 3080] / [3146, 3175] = 0.09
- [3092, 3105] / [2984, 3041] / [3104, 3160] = -0.08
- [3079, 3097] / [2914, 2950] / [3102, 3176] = -0.01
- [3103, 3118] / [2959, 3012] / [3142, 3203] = 0.09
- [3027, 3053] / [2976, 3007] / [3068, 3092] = -0.01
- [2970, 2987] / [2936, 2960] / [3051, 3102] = -0.03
